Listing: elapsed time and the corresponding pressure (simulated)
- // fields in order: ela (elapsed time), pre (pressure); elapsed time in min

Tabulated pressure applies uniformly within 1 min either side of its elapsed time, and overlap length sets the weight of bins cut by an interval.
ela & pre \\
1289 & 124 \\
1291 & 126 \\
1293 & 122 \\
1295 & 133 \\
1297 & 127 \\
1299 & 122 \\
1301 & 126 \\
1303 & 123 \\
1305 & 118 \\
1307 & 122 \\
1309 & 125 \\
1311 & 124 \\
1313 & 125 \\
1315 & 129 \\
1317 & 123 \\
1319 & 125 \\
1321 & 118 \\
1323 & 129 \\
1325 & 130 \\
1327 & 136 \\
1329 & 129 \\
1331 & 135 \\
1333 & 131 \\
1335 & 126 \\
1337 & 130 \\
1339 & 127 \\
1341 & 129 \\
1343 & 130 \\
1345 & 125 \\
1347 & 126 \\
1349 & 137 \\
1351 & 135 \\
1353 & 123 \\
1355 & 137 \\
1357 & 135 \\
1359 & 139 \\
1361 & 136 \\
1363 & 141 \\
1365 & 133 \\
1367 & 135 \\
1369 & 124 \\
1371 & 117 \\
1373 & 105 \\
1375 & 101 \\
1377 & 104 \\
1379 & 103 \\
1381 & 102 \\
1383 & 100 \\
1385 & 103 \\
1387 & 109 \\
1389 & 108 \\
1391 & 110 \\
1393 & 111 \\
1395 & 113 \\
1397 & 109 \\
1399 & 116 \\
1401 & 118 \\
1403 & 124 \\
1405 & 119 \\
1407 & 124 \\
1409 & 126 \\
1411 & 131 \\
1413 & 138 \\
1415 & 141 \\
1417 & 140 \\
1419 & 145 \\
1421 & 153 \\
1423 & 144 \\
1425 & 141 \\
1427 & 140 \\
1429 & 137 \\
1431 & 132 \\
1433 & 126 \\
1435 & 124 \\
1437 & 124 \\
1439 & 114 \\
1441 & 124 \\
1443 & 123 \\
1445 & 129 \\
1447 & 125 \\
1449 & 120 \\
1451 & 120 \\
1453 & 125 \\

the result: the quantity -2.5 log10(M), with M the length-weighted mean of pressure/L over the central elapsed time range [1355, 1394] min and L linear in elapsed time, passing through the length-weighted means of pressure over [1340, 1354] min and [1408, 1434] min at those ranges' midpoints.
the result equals 0.13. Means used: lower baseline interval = 129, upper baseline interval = 138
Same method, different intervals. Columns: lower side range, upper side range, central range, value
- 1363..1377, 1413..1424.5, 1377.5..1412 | 0.17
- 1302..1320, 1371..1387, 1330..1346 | -0.12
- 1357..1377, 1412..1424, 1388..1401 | 0.21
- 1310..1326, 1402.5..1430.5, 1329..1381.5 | 0.03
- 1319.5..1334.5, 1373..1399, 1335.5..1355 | -0.06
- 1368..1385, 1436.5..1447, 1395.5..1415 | -0.09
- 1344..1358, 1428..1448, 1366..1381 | 0.16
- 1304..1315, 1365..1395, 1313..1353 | -0.09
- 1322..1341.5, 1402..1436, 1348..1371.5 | -0.01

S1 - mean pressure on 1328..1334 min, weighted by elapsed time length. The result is 132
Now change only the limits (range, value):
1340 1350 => 129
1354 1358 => 136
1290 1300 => 126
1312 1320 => 126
